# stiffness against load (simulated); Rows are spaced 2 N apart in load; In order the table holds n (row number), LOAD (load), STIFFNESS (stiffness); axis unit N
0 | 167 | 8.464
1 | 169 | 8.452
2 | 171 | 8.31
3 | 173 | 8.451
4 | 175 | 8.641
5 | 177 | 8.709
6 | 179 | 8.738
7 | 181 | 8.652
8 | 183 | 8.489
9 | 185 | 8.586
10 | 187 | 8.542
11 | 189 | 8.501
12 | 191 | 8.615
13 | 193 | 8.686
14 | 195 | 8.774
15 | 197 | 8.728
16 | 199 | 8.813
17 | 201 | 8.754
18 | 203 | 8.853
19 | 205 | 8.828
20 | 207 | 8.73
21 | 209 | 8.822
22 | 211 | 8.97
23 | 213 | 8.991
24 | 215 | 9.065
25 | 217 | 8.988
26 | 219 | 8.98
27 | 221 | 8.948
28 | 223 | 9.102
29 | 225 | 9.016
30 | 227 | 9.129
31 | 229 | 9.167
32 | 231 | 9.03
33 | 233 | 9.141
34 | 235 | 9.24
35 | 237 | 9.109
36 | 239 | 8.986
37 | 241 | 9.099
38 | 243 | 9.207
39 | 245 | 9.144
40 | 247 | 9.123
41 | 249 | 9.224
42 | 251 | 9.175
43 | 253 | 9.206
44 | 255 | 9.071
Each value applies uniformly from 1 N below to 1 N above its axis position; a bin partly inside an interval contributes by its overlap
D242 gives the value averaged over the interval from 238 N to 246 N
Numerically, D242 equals 9.11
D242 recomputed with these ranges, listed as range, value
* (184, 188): 8.56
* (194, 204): 8.78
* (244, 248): 9.13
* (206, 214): 8.88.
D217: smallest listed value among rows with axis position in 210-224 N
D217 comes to 8.948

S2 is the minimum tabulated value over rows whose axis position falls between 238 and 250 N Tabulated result 8.986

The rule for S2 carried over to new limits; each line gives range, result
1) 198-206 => 8.754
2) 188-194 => 8.501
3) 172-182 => 8.451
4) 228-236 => 9.03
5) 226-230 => 9.129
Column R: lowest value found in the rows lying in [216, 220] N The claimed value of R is 8.98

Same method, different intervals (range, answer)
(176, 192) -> 8.489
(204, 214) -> 8.73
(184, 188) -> 8.542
